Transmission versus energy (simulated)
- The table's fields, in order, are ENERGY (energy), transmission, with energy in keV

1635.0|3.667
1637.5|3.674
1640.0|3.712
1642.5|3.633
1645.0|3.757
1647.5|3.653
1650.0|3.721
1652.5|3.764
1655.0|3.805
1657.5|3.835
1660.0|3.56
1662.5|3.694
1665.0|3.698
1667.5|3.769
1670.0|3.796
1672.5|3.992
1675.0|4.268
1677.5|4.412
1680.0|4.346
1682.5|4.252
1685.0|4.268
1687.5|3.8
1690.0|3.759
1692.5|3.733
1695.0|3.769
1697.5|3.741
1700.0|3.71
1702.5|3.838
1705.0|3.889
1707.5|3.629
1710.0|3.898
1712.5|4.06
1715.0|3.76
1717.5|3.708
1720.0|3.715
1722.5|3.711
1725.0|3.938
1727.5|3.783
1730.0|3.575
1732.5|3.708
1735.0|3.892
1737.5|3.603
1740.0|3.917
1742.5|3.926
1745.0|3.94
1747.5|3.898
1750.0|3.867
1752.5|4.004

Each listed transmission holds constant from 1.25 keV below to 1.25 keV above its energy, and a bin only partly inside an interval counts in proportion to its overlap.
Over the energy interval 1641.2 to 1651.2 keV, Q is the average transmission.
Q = 3.69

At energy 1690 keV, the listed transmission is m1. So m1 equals 3.759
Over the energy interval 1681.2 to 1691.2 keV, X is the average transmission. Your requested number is 4.02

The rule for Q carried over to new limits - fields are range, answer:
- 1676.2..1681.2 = 4.38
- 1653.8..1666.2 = 3.72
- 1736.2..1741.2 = 3.76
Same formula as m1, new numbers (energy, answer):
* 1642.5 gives 3.633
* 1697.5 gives 3.741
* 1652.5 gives 3.764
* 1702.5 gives 3.838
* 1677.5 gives 4.412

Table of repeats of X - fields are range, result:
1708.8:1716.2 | 3.91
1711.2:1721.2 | 3.81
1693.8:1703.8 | 3.77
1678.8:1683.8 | 4.3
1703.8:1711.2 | 3.8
